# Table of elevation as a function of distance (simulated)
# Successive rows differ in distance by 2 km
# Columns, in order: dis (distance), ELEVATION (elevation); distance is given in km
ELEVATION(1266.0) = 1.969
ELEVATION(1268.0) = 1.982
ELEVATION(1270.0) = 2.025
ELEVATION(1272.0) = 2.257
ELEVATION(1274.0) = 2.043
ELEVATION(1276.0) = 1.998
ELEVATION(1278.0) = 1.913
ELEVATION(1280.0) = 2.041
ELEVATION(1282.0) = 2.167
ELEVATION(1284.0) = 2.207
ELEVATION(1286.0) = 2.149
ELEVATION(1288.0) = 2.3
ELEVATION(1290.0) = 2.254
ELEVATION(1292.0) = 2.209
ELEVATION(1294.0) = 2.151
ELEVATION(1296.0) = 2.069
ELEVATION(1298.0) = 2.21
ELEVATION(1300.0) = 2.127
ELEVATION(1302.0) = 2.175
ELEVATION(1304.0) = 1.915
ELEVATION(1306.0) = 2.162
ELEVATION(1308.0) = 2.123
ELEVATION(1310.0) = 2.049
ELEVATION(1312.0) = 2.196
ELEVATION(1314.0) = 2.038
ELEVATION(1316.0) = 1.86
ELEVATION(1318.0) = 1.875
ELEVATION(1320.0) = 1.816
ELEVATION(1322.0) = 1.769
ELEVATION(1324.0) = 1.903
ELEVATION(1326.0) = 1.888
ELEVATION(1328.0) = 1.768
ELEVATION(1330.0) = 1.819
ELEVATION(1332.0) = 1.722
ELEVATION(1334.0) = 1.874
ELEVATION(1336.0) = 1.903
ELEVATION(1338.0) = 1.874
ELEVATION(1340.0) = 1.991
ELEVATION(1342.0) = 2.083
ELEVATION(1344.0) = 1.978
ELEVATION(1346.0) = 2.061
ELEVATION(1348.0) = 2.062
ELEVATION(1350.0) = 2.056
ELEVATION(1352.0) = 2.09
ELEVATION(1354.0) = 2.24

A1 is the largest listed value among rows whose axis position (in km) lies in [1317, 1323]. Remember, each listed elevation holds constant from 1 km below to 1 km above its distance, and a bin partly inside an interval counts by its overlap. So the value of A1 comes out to 1.875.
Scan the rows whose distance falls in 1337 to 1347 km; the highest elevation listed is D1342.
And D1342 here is 2.083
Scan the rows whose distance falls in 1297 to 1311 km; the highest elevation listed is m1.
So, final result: 2.21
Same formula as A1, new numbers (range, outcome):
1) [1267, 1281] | 2.257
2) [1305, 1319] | 2.196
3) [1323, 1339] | 1.903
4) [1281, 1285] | 2.207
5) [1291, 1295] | 2.209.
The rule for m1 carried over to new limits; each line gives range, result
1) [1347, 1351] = 2.062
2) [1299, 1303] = 2.175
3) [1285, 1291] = 2.3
